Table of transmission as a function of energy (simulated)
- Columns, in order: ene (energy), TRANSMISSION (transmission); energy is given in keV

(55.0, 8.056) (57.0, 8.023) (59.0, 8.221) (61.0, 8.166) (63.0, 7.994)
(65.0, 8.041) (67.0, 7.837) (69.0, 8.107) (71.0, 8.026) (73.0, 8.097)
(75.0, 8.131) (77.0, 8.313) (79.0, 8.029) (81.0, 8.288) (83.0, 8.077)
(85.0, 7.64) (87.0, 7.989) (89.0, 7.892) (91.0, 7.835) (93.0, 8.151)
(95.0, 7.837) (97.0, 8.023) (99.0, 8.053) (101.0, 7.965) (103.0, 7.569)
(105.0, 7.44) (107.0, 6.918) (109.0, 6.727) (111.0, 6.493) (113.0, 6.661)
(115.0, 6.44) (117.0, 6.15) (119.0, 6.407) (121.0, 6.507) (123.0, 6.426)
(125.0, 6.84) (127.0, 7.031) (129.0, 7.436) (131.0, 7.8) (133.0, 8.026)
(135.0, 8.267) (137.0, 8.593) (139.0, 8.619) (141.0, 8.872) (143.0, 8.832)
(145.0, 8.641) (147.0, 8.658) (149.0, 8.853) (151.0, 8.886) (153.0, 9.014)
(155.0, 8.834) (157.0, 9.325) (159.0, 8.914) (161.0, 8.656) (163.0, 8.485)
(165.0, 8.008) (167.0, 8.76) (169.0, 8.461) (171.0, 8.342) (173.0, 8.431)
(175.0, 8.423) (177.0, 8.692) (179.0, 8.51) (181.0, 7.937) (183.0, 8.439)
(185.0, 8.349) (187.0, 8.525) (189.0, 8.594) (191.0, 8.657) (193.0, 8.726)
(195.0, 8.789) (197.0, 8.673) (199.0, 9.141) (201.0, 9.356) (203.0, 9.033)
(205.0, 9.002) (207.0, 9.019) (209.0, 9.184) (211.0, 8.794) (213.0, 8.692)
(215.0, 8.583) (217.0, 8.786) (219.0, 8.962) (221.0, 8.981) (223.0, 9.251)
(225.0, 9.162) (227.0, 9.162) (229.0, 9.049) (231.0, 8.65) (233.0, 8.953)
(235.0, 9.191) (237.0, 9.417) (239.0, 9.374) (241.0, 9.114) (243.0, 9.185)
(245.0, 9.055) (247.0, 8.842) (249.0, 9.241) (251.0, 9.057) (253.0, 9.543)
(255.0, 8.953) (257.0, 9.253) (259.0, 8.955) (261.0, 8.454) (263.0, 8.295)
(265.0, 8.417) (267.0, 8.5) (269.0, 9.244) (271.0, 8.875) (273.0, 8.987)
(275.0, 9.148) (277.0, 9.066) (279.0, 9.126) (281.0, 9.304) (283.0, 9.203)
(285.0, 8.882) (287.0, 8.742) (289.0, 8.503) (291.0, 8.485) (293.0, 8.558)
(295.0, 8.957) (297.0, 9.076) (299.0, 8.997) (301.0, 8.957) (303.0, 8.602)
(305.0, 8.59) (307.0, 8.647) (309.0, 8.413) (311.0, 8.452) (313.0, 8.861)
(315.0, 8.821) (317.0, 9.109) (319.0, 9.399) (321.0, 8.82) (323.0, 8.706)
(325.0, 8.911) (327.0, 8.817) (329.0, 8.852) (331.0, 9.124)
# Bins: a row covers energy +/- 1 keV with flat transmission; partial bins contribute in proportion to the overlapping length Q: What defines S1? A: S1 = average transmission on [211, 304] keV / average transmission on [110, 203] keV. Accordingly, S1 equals 1.09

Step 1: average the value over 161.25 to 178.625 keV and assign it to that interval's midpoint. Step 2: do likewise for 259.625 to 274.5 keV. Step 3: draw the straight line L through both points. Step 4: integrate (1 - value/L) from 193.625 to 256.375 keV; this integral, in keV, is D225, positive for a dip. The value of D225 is -3.20 keV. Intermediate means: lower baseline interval 8.46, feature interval 9.04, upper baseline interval 8.7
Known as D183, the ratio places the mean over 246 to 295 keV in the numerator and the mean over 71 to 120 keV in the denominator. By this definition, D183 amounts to 1.2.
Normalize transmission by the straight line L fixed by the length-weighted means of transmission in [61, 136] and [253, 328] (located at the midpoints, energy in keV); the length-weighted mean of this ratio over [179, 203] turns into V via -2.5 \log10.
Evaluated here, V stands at -0.062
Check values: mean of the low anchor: 7.56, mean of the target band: 8.66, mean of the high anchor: 8.85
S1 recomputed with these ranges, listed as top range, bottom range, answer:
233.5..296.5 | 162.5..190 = 1.06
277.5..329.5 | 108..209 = 1.08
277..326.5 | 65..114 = 1.14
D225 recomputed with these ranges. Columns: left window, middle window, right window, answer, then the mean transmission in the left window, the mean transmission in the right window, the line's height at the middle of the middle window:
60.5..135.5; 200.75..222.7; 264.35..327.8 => -1.7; 7.56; 8.85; 8.3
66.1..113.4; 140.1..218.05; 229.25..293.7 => -3.1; 7.77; 8.96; 8.39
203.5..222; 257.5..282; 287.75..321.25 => -0.1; 8.89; 8.78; 8.82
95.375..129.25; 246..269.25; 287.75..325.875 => -1.5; 7.01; 8.78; 8.33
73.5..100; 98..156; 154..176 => 4.5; 8.02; 8.6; 8.32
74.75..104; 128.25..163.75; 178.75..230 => -0.9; 7.98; 8.83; 8.4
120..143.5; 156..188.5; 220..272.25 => -1.3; 7.75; 9.01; 8.19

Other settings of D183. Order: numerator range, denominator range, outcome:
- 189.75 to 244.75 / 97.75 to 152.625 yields 1.18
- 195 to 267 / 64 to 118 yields 1.17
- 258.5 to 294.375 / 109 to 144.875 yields 1.19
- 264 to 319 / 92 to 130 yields 1.24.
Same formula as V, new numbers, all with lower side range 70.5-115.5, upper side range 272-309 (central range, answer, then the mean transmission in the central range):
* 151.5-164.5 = -0.10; 8.84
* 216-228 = -0.07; 9.05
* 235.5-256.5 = -0.07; 9.18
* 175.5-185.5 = -0.02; 8.39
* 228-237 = -0.06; 9.01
